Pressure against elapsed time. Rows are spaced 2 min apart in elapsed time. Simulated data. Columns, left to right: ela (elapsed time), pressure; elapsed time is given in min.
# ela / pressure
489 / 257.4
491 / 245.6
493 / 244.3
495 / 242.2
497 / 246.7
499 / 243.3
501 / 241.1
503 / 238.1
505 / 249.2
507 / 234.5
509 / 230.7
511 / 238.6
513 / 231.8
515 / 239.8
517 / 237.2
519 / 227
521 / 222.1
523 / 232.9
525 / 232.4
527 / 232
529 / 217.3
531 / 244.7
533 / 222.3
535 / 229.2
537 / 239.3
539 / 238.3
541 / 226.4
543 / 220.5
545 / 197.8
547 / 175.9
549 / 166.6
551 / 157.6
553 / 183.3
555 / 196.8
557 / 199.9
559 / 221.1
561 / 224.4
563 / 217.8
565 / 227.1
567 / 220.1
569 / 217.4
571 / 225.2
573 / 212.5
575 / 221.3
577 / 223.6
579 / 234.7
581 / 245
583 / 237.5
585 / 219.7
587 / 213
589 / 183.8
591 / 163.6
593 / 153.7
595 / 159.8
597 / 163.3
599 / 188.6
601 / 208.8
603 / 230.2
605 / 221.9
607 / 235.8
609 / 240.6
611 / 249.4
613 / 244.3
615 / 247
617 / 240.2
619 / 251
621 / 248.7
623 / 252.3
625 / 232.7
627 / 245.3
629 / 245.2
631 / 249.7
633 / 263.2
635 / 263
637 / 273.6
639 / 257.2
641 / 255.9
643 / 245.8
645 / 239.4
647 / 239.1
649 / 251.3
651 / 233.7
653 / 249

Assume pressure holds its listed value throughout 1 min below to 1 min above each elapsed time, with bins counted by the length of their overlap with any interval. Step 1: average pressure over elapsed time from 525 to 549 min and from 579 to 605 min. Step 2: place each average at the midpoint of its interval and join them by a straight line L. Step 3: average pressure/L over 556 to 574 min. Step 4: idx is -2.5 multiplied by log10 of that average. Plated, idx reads -0.04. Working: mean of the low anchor 220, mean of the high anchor 200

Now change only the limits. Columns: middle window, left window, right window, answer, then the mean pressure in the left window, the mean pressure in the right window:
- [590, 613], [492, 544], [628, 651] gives 0.211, 235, 252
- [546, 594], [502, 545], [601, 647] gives 0.159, 232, 246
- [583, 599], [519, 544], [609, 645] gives 0.301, 230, 250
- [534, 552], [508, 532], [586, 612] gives 0.089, 232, 201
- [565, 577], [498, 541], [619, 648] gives 0.101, 234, 251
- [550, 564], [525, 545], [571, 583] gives 0.143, 229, 228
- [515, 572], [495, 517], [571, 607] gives 0.039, 239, 206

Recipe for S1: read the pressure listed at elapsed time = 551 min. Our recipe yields 157.6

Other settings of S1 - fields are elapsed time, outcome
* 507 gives 234.5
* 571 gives 225.2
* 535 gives 229.2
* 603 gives 230.2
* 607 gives 235.8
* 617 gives 240.2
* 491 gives 245.6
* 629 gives 245.2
